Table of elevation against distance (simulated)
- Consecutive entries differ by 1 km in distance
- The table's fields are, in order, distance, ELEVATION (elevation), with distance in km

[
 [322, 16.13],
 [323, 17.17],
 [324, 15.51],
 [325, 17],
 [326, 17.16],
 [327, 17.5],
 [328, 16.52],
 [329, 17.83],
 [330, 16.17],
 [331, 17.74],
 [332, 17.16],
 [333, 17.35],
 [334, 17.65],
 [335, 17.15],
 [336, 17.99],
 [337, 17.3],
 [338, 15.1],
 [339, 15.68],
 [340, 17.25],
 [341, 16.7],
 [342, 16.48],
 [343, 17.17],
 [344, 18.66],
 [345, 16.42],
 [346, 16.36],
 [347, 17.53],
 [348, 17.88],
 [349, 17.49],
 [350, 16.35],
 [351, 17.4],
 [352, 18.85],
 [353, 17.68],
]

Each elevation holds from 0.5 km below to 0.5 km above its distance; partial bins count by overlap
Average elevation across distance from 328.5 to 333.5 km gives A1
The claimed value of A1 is 17.2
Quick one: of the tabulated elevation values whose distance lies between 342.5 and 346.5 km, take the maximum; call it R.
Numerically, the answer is 18.66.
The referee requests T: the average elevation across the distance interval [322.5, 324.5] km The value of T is 16.3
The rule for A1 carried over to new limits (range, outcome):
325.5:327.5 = 17.3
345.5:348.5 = 17.3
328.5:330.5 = 17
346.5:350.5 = 17.3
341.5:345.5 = 17.2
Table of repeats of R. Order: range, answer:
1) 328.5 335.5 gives 17.83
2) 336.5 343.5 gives 17.3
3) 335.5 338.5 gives 17.99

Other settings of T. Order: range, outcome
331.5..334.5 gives 17.4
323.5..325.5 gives 16.3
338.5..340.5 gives 16.5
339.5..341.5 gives 17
